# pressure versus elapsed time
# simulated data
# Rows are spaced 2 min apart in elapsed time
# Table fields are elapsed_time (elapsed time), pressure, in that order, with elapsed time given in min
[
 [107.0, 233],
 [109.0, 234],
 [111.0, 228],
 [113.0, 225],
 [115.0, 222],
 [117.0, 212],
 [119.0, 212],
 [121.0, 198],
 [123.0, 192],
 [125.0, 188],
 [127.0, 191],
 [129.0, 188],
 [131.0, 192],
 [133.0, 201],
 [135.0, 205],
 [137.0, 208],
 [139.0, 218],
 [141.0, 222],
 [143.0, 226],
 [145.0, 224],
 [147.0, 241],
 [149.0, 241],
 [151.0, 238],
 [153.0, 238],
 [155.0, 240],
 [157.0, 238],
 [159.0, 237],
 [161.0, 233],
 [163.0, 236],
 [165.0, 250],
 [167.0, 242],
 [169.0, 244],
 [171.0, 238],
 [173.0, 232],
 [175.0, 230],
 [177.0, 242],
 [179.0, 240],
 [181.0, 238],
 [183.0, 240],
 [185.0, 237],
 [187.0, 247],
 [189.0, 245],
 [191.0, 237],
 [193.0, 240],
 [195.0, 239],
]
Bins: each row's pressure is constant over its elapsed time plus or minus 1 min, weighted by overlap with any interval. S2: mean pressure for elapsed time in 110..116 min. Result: 225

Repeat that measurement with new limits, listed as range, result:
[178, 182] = 239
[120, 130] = 191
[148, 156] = 239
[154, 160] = 238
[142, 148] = 230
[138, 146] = 222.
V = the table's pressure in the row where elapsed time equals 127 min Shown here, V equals 191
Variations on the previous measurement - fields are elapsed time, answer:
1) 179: 240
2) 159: 237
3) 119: 212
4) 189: 245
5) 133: 201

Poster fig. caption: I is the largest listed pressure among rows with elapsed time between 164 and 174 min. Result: 250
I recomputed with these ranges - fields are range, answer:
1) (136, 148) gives 241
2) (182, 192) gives 247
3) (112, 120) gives 225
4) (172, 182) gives 242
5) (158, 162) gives 237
